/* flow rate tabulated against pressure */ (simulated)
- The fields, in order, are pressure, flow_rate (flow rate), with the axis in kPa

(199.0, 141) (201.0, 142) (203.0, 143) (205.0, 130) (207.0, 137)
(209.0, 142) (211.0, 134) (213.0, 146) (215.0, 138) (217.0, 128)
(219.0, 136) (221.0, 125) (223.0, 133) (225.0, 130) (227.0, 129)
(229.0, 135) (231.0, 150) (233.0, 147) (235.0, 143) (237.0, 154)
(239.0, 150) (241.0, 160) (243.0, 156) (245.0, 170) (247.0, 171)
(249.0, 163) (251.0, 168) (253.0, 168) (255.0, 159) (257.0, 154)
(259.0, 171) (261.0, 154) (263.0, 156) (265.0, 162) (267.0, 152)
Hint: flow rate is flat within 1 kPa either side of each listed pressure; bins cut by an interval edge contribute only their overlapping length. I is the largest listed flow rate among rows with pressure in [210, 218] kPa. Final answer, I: 146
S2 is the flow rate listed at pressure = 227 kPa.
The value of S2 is 129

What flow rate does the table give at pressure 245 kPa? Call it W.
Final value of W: 170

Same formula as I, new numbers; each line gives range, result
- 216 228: 136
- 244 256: 171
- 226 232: 150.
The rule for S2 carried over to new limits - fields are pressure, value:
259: 171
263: 156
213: 146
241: 160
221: 125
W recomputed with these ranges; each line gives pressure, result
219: 136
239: 150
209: 142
